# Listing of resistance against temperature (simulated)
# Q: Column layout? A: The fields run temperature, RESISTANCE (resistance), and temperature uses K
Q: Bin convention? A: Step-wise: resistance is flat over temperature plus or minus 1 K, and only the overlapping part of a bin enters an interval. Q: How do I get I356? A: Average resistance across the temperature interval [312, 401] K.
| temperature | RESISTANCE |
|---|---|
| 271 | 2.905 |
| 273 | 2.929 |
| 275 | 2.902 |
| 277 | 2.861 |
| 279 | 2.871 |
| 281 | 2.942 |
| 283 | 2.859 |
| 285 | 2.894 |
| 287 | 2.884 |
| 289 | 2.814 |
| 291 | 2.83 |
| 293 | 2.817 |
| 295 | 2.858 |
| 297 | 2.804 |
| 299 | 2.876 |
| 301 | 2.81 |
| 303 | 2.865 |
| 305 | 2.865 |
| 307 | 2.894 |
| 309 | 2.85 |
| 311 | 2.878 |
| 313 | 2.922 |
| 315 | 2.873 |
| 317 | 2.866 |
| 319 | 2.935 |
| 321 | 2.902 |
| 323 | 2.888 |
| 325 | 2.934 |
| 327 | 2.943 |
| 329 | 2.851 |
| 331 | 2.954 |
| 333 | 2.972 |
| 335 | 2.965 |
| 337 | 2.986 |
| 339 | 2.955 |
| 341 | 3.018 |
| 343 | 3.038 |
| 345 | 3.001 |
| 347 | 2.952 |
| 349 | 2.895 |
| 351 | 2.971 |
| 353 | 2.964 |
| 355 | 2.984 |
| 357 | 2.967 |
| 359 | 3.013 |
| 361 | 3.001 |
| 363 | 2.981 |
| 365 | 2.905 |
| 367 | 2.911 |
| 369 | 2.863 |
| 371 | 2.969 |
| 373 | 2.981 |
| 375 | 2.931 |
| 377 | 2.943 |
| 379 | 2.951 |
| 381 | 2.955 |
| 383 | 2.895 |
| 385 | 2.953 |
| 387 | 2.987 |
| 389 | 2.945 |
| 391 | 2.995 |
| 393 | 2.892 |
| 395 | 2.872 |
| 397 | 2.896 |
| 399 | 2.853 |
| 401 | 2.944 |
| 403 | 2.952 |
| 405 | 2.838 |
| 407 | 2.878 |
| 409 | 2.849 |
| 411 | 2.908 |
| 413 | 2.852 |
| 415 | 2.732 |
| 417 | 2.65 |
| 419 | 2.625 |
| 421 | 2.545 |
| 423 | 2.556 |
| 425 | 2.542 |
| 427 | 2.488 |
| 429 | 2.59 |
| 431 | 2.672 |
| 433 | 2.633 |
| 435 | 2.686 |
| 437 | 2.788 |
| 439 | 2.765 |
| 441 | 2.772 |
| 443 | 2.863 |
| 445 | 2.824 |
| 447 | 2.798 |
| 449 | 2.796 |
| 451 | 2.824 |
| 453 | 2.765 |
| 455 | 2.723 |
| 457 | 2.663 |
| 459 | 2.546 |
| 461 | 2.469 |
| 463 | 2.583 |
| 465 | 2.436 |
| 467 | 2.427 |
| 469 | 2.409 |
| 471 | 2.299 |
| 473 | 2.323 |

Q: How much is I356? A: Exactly 2.94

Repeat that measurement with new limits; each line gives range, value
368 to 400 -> 2.93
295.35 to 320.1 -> 2.87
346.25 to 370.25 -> 2.95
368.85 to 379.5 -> 2.95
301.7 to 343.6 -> 2.92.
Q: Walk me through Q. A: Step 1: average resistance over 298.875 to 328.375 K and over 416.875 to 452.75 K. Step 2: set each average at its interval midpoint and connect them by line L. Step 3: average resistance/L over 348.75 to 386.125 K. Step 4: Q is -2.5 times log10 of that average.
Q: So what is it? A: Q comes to -0.06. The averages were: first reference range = 2.89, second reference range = 2.69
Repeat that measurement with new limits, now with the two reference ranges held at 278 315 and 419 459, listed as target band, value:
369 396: -0.068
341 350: -0.064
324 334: -0.040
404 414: -0.053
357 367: -0.069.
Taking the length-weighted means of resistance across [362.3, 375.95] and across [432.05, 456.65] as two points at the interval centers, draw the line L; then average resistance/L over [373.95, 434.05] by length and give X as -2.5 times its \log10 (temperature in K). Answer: 0.02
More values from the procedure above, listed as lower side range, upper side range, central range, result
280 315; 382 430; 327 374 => -0.05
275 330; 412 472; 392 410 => -0.07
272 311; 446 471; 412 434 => 0.01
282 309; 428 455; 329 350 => -0.05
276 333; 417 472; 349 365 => -0.07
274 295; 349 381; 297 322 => 0.01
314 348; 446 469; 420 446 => 0.01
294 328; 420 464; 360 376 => -0.06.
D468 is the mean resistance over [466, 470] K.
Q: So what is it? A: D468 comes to 2.42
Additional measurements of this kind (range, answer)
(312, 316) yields 2.9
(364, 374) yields 2.93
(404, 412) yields 2.87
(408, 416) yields 2.84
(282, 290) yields 2.86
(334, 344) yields 2.99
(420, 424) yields 2.55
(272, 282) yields 2.9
